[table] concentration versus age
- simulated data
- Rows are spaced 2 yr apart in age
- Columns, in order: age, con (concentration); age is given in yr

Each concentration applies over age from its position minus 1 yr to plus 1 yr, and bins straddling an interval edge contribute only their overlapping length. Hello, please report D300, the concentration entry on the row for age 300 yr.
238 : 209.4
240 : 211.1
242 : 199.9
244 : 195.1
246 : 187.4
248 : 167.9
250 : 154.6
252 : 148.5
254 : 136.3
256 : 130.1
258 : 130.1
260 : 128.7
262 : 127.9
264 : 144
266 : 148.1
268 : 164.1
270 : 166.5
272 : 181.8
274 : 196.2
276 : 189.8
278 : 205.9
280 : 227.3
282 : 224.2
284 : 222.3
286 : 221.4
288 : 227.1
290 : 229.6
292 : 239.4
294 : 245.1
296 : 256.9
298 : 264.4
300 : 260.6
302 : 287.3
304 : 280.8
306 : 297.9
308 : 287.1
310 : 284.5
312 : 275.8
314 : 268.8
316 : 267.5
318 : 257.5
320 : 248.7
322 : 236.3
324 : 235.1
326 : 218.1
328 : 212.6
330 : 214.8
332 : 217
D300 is 260.6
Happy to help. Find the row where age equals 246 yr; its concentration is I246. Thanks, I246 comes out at 187.4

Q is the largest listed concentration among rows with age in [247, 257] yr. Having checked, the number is 167.9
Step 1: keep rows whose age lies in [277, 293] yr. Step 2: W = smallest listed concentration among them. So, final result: 205.9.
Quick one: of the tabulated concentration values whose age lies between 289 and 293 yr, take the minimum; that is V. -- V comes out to 229.6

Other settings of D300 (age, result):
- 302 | 287.3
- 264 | 144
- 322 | 236.3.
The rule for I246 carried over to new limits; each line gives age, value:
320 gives 248.7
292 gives 239.4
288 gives 227.1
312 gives 275.8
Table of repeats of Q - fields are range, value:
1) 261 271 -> 166.5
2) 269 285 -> 227.3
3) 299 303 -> 287.3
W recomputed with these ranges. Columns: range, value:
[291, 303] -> 239.4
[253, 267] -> 127.9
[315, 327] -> 218.1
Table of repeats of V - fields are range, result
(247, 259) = 130.1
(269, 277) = 166.5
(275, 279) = 189.8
